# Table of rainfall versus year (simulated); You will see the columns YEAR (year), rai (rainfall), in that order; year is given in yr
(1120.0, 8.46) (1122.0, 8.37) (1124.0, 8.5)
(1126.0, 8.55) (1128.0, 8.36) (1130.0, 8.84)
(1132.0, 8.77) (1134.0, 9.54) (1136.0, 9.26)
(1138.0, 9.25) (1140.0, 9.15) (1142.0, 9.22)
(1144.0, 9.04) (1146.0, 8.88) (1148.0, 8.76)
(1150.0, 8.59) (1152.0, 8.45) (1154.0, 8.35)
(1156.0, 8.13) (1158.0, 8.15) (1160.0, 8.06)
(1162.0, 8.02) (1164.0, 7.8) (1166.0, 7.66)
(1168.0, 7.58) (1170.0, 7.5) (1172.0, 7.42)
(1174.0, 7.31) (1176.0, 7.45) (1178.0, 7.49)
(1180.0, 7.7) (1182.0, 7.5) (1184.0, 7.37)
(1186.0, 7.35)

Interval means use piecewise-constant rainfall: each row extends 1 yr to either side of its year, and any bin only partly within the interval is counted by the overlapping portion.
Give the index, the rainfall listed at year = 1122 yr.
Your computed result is 8.37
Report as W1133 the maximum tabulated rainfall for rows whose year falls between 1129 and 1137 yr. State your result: 9.54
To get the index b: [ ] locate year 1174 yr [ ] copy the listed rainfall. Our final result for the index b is 7.31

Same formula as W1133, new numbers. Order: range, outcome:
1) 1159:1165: 8.06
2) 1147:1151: 8.76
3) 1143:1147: 9.04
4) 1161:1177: 8.02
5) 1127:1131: 8.84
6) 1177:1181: 7.7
